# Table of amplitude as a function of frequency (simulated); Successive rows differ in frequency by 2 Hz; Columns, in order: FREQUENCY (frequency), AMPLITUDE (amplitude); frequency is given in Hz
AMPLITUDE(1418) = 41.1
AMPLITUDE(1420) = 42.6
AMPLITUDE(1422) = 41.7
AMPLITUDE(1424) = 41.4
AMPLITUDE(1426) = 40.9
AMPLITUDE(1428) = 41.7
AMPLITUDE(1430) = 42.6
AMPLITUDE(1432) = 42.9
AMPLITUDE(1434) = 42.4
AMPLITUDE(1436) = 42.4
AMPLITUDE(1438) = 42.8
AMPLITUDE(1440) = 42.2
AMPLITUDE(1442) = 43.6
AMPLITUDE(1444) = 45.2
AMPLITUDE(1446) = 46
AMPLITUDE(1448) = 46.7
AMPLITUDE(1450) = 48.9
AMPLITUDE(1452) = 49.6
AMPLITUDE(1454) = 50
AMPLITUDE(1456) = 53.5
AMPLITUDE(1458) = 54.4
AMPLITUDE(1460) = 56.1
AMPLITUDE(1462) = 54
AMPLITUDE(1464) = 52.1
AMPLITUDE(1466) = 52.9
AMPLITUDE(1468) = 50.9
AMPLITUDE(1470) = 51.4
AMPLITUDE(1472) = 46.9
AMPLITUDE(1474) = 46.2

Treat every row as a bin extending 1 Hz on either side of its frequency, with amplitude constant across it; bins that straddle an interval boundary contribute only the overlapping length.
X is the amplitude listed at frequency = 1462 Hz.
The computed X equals 54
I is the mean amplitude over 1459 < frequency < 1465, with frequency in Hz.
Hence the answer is 54.1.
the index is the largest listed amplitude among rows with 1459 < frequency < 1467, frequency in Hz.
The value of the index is 56.1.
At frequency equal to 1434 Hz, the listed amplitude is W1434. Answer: 42.4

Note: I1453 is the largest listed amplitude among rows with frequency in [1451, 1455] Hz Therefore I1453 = 50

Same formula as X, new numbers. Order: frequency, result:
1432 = 42.9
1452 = 49.6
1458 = 54.4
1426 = 40.9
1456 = 53.5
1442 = 43.6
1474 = 46.2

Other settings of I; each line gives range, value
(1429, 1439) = 42.6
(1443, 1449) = 46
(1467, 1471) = 51.1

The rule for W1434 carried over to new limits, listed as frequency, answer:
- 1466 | 52.9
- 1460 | 56.1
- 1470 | 51.4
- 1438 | 42.8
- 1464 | 52.1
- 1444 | 45.2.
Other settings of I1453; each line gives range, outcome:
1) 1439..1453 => 49.6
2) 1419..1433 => 42.9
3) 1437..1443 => 43.6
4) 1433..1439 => 42.8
